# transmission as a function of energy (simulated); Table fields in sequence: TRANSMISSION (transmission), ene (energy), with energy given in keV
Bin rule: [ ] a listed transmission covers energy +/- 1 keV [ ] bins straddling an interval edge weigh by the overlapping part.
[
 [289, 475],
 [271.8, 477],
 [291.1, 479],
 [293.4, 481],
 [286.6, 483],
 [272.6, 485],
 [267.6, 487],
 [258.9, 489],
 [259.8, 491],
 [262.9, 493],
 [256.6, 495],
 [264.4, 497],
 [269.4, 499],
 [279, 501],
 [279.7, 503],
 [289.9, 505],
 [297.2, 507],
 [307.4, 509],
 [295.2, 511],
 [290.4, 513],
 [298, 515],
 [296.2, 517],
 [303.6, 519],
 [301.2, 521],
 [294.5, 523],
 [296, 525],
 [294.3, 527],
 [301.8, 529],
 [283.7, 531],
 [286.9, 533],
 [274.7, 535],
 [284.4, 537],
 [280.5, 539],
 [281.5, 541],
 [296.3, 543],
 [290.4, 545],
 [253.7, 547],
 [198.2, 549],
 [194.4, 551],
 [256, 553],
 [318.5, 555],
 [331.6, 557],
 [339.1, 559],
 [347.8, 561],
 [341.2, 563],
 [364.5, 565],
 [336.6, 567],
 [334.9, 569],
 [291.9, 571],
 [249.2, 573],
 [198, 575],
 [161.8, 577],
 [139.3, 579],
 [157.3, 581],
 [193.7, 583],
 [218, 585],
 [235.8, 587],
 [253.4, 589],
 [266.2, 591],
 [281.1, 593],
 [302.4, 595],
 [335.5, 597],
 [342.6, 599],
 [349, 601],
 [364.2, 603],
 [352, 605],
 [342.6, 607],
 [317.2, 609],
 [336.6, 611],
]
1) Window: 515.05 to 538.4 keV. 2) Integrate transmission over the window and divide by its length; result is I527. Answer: 293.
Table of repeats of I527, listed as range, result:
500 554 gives 282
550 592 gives 263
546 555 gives 236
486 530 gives 285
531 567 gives 292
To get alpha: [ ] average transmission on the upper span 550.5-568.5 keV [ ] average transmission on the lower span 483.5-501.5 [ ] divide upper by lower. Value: 1.20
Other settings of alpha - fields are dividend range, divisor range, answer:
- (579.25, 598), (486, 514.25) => 0.88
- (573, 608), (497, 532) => 0.90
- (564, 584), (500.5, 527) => 0.82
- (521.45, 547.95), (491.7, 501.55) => 1.08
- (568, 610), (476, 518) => 0.97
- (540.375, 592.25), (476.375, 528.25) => 0.93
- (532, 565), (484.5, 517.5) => 1.03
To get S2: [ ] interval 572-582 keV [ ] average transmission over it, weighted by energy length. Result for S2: 181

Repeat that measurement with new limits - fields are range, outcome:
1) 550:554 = 225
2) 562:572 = 334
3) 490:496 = 260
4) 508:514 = 298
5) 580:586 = 190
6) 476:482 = 285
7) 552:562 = 319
